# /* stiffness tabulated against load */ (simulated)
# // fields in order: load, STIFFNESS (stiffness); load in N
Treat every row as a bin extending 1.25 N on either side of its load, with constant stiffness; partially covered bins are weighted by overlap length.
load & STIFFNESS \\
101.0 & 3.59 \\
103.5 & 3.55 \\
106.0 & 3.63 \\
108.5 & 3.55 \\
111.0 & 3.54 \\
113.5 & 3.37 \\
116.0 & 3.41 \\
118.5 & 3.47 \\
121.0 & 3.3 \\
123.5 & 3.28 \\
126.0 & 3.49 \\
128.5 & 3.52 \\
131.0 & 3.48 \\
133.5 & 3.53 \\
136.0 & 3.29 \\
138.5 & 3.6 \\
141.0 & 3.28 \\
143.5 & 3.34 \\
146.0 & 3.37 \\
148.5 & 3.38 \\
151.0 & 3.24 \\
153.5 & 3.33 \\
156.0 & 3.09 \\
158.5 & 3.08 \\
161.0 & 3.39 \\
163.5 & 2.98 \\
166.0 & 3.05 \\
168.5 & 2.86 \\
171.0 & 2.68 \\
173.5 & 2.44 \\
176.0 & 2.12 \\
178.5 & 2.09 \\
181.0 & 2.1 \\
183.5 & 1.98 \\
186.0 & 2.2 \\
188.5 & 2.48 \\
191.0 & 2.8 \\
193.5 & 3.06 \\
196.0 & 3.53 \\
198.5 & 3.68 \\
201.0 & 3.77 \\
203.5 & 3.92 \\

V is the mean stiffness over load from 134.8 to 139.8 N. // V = 3.44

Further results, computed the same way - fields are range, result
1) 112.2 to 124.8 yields 3.37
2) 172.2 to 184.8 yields 2.15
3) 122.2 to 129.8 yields 3.43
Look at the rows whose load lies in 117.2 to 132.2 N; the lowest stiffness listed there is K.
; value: 3.28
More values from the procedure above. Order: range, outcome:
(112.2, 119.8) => 3.37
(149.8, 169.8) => 2.86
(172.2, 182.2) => 2.09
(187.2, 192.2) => 2.48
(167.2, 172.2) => 2.68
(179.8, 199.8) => 1.98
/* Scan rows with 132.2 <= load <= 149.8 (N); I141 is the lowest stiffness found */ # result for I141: 3.28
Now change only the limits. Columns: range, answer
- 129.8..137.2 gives 3.29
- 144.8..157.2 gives 3.09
